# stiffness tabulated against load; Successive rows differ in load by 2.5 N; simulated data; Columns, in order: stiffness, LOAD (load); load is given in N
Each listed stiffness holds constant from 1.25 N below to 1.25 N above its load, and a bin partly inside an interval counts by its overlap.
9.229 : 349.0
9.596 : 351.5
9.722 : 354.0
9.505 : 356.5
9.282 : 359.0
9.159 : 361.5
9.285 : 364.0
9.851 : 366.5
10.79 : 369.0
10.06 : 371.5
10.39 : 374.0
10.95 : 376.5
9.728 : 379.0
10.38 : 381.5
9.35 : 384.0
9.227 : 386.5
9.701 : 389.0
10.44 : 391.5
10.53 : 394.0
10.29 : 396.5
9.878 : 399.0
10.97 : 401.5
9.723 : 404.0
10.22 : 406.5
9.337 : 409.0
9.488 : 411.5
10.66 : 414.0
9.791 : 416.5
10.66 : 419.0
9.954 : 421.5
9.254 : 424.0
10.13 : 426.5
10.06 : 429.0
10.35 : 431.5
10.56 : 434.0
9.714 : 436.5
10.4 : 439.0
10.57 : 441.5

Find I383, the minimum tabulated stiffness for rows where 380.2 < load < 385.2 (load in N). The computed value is 9.35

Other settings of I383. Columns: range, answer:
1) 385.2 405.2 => 9.227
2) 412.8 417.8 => 9.791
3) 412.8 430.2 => 9.254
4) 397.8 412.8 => 9.337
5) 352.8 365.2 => 9.159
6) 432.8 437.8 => 9.714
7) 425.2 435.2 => 10.06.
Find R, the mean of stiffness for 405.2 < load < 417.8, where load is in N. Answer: 9.9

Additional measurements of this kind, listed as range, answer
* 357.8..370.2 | 9.67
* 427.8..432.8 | 10.2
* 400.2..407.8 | 10.3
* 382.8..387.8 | 9.29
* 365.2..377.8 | 10.4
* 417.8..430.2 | 10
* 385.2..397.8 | 10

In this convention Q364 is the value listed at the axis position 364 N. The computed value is 9.285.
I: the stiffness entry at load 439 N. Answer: 10.4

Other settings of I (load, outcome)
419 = 10.66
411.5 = 9.488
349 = 9.229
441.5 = 10.57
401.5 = 10.97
